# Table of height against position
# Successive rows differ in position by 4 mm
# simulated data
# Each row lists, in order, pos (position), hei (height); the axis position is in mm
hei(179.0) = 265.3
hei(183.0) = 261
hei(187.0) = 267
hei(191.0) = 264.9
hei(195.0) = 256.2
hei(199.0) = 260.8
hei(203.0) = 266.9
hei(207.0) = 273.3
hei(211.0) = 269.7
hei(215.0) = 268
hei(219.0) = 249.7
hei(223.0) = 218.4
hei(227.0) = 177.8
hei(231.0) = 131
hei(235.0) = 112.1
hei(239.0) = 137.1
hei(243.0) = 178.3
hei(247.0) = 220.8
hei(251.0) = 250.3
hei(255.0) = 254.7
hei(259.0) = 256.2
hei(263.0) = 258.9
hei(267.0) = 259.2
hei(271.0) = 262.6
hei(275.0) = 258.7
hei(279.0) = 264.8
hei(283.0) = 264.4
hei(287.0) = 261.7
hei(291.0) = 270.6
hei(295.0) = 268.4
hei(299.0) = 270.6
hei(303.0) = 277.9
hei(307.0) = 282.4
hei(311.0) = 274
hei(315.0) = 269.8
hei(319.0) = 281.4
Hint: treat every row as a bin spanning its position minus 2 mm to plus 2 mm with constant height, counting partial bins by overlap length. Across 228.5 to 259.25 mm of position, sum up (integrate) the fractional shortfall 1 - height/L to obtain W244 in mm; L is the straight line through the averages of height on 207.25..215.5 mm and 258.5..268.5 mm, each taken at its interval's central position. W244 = 8.6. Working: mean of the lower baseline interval 270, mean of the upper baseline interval 258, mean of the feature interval 189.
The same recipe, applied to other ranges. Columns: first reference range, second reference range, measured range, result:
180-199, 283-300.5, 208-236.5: 6.0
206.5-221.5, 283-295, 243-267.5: 2.0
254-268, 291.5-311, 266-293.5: 0.2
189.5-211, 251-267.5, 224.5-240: 7.0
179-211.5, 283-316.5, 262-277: 0.5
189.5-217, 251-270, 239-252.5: 2.9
